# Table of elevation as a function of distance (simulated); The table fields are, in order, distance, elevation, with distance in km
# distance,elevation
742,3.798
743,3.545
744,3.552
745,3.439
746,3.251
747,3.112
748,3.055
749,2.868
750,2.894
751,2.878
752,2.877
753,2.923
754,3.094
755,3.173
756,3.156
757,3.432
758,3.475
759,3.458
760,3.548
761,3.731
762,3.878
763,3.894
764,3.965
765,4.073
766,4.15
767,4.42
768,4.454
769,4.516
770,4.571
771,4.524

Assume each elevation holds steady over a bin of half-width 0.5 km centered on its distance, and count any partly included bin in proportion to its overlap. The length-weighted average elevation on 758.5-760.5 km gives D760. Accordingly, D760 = 3.5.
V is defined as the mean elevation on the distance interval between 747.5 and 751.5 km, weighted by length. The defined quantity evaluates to 2.92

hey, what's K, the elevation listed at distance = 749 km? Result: 2.868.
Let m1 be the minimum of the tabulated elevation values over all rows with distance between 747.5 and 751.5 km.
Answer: 2.868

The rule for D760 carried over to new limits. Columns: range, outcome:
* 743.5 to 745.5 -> 3.5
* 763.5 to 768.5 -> 4.21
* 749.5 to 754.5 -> 2.93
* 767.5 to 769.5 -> 4.48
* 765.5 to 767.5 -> 4.29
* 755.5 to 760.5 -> 3.41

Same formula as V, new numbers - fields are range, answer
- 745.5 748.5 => 3.14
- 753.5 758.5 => 3.27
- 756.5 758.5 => 3.45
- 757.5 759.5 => 3.47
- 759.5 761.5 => 3.64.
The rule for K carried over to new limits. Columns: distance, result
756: 3.156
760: 3.548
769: 4.516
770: 4.571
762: 3.878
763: 3.894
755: 3.173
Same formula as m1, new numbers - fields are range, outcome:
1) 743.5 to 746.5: 3.251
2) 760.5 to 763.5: 3.731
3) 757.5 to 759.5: 3.458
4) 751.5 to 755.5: 2.877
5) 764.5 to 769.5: 4.073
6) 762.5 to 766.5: 3.894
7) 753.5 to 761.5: 3.094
